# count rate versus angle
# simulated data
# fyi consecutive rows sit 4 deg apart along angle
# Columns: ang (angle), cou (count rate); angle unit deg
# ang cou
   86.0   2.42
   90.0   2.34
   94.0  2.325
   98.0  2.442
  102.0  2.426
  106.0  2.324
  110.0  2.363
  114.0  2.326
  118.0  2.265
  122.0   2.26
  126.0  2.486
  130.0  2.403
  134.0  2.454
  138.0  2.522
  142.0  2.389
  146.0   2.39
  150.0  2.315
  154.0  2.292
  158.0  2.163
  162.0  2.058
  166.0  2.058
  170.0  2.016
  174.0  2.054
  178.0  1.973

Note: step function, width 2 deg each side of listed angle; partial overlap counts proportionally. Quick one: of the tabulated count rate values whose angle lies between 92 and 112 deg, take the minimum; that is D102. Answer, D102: 2.324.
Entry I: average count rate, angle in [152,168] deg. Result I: 2.14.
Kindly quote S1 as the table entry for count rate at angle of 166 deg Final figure 2.058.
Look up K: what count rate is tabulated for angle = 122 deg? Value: 2.26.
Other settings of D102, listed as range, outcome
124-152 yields 2.315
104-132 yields 2.26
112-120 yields 2.265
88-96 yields 2.325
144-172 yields 2.016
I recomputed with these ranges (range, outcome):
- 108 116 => 2.34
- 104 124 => 2.31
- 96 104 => 2.43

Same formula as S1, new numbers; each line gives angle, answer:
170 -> 2.016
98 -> 2.442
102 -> 2.426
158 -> 2.163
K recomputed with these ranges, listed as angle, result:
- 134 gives 2.454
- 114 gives 2.326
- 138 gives 2.522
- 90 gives 2.34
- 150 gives 2.315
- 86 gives 2.42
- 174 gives 2.054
